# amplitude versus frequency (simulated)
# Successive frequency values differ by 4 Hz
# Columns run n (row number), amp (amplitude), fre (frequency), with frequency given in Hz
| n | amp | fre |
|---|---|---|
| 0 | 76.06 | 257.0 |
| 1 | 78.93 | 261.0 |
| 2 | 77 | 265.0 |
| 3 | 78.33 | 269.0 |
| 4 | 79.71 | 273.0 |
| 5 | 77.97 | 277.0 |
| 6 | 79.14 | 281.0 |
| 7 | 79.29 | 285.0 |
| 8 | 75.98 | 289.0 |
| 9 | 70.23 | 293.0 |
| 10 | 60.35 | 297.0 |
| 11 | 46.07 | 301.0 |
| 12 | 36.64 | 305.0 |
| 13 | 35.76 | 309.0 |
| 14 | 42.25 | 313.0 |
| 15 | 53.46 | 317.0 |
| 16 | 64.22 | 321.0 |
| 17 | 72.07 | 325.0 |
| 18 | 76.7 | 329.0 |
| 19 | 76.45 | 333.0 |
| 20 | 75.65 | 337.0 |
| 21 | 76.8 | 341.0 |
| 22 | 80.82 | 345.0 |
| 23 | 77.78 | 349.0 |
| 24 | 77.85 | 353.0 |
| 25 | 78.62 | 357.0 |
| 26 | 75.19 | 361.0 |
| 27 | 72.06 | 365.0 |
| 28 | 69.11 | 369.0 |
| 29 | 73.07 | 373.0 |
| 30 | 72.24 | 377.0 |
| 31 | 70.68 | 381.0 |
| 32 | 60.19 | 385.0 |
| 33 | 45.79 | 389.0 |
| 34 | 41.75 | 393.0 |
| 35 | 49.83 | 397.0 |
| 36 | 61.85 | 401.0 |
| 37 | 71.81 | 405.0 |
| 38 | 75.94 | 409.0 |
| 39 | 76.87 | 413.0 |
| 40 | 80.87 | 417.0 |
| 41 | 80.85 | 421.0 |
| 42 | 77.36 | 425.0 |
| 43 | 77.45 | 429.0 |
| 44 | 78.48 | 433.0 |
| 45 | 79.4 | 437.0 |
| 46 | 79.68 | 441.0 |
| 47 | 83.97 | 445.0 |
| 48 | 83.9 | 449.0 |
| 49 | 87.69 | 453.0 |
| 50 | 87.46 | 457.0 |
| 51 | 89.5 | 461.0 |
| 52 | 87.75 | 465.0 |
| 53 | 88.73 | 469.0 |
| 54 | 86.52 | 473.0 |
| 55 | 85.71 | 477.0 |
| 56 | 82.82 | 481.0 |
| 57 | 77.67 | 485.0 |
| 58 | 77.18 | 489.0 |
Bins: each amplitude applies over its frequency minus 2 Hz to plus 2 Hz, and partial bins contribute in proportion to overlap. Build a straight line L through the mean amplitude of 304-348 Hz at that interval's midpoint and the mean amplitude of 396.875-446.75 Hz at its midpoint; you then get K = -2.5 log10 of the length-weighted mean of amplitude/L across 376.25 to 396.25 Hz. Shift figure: 0.247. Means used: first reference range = 63.7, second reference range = 75.8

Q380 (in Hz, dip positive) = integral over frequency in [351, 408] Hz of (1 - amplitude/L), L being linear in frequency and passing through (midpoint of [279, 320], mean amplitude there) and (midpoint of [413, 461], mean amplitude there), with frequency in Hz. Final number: 4.4 Hz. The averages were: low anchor 58.1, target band 65.9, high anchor 81.7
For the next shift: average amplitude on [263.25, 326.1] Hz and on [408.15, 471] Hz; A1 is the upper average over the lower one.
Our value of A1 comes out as 1.3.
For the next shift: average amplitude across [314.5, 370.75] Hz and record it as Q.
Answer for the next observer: 73.1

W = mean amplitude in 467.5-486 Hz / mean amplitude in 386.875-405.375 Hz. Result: 1.60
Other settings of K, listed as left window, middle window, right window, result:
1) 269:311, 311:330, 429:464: 0.13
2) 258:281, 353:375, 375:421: -0.08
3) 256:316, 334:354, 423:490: -0.09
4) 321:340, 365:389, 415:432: 0.14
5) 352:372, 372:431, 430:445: 0.14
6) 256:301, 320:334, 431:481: 0.07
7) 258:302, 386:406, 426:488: 0.44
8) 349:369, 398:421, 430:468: 0.10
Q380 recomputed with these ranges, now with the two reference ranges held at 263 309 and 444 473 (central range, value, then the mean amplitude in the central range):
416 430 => 0.66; 79.1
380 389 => 2.08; 60.5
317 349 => -0.22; 73.5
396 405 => 2.29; 60.1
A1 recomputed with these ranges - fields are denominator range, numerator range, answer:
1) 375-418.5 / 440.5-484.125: 1.34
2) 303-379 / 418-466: 1.22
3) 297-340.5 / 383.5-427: 1.12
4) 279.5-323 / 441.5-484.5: 1.47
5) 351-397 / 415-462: 1.24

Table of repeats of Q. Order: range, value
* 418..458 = 81.5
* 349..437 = 70.3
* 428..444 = 79.2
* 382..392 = 53.6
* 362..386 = 70.2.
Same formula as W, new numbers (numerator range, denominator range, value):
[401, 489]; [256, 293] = 1.05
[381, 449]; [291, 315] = 1.45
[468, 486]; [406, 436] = 1.08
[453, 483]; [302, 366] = 1.31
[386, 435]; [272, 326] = 1.10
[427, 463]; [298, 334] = 1.50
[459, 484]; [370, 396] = 1.43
